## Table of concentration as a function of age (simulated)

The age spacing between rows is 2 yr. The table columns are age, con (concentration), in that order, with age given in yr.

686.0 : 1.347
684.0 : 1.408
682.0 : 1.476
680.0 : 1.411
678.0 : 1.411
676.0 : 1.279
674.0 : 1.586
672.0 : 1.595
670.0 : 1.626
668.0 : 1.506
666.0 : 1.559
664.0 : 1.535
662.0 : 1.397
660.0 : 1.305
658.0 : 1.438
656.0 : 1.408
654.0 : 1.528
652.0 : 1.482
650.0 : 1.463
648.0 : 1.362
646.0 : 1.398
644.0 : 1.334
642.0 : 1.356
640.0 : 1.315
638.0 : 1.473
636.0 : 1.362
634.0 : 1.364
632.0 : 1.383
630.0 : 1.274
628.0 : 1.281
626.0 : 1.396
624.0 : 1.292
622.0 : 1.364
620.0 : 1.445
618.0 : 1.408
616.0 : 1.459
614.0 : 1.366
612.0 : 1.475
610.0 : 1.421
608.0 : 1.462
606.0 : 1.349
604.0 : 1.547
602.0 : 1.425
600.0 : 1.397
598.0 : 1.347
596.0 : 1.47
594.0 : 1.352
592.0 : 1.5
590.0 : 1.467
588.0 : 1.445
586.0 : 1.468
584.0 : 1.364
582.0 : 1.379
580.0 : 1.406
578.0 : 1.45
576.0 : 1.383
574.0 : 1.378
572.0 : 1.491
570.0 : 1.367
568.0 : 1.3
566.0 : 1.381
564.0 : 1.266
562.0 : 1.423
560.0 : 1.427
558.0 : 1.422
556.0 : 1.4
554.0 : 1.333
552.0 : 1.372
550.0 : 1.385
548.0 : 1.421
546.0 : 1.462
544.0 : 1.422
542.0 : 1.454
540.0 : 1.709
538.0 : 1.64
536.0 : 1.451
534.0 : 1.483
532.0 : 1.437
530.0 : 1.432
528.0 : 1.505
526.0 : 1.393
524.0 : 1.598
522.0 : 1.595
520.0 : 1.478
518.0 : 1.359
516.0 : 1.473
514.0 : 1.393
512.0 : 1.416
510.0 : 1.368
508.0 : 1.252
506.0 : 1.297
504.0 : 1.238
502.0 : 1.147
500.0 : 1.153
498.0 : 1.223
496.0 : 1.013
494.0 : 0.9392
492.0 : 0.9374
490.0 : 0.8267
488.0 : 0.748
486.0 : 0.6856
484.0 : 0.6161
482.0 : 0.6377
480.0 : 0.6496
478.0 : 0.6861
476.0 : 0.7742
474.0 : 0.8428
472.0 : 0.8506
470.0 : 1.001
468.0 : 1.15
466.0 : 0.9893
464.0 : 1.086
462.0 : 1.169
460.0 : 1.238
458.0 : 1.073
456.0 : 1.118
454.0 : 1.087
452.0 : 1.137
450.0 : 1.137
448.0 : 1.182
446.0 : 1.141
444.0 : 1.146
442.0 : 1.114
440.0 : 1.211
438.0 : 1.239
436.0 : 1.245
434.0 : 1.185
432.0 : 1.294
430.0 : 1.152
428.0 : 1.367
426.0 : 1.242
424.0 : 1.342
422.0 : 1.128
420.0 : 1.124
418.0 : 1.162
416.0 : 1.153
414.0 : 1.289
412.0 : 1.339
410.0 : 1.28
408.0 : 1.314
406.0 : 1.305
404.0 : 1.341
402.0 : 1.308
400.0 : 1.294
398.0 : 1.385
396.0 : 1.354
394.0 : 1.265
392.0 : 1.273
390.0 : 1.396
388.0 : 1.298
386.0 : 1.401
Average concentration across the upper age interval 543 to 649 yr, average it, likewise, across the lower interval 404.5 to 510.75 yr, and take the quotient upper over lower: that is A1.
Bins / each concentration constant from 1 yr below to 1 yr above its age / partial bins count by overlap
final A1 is 1.27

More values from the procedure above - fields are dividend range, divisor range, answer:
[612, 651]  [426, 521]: 1.25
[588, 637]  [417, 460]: 1.18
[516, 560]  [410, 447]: 1.20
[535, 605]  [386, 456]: 1.15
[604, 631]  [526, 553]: 0.94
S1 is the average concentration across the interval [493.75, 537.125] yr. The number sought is 1.36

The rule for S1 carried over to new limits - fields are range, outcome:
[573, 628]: 1.41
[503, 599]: 1.42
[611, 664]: 1.39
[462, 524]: 1.07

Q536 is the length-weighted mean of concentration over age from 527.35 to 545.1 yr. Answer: 1.5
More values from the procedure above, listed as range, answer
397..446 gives 1.25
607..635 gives 1.39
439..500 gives 0.983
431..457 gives 1.17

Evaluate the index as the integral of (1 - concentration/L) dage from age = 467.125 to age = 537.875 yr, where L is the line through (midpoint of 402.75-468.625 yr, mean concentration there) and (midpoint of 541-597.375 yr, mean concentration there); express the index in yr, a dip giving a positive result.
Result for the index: 8.6 yr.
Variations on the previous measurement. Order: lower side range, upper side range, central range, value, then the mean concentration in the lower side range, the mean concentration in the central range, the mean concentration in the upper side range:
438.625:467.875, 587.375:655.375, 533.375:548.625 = -2.8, 1.13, 1.51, 1.4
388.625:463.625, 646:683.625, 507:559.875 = -4.5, 1.23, 1.45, 1.46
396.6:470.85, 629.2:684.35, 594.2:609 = -0.5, 1.2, 1.42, 1.43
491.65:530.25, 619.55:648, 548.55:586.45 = -1.5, 1.31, 1.39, 1.36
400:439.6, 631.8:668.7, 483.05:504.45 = 5.8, 1.25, 0.951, 1.42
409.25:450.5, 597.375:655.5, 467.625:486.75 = 7.3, 1.21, 0.779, 1.4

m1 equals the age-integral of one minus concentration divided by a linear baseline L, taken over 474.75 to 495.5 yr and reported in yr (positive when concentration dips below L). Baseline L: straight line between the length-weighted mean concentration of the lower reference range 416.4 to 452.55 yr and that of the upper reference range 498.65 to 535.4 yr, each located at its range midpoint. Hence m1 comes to 8.8 yr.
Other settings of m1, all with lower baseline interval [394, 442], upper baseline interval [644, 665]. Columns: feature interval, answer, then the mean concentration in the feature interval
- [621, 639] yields 0.7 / 1.35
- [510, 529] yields -1.9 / 1.46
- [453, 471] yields 2.6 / 1.1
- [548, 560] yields -0.3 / 1.39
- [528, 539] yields -1.2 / 1.49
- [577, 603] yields -0.7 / 1.42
